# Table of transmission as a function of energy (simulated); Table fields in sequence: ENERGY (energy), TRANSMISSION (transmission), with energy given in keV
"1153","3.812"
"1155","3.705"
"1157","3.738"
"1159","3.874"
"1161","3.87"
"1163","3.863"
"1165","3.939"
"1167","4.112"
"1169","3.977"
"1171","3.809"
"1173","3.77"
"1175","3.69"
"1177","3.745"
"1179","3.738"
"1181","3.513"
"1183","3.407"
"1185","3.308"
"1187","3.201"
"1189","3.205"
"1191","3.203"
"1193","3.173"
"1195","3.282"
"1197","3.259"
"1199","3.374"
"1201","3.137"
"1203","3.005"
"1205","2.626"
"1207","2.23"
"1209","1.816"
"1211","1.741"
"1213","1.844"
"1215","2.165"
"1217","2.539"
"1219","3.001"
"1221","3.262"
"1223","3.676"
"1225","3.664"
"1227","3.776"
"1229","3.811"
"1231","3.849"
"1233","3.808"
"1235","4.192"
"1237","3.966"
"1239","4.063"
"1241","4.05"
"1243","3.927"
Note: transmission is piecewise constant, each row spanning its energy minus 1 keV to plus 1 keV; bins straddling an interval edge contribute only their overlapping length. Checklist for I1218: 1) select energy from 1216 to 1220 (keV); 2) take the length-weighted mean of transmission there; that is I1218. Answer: 2.77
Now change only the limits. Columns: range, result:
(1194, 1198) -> 3.27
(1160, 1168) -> 3.95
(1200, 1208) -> 2.75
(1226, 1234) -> 3.81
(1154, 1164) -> 3.81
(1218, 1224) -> 3.31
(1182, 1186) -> 3.36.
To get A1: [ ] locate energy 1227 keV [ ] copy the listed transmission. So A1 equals 3.776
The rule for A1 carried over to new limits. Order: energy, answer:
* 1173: 3.77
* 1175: 3.69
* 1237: 3.966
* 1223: 3.676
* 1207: 2.23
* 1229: 3.811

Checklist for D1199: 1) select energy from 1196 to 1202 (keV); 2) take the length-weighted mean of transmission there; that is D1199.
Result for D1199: 3.26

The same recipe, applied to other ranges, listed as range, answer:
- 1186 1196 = 3.21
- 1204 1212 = 2.1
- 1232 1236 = 4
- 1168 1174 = 3.85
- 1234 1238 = 4.08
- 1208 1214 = 1.8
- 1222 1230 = 3.73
